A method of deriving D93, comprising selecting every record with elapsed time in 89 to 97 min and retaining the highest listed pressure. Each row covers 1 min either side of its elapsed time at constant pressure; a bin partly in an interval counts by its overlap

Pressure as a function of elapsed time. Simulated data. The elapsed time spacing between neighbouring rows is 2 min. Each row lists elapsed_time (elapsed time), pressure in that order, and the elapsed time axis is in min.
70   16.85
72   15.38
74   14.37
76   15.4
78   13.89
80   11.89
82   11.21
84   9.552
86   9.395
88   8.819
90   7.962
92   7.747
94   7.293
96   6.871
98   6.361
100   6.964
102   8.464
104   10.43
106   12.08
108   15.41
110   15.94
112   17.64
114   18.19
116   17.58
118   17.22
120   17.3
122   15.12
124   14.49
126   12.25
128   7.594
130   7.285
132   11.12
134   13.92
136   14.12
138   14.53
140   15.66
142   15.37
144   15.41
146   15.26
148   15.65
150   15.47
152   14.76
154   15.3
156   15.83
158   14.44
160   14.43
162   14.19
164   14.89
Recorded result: 7.962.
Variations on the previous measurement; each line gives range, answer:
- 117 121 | 17.3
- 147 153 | 15.65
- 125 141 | 15.66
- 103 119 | 18.19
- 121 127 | 15.12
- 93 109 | 15.41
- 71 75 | 15.38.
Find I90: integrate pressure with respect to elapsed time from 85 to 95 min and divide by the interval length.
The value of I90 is 8.24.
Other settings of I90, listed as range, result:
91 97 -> 7.3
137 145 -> 15.2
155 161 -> 14.9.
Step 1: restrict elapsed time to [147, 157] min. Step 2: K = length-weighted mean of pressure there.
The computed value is 15.4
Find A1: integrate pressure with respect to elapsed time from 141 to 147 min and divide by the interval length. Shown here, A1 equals 15.3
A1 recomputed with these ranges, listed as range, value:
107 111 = 15.7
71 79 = 14.8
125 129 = 9.92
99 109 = 10.7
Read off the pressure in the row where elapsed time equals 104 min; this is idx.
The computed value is 10.43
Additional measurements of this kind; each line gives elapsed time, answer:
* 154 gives 15.3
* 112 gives 17.64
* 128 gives 7.594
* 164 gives 14.89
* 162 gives 14.19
